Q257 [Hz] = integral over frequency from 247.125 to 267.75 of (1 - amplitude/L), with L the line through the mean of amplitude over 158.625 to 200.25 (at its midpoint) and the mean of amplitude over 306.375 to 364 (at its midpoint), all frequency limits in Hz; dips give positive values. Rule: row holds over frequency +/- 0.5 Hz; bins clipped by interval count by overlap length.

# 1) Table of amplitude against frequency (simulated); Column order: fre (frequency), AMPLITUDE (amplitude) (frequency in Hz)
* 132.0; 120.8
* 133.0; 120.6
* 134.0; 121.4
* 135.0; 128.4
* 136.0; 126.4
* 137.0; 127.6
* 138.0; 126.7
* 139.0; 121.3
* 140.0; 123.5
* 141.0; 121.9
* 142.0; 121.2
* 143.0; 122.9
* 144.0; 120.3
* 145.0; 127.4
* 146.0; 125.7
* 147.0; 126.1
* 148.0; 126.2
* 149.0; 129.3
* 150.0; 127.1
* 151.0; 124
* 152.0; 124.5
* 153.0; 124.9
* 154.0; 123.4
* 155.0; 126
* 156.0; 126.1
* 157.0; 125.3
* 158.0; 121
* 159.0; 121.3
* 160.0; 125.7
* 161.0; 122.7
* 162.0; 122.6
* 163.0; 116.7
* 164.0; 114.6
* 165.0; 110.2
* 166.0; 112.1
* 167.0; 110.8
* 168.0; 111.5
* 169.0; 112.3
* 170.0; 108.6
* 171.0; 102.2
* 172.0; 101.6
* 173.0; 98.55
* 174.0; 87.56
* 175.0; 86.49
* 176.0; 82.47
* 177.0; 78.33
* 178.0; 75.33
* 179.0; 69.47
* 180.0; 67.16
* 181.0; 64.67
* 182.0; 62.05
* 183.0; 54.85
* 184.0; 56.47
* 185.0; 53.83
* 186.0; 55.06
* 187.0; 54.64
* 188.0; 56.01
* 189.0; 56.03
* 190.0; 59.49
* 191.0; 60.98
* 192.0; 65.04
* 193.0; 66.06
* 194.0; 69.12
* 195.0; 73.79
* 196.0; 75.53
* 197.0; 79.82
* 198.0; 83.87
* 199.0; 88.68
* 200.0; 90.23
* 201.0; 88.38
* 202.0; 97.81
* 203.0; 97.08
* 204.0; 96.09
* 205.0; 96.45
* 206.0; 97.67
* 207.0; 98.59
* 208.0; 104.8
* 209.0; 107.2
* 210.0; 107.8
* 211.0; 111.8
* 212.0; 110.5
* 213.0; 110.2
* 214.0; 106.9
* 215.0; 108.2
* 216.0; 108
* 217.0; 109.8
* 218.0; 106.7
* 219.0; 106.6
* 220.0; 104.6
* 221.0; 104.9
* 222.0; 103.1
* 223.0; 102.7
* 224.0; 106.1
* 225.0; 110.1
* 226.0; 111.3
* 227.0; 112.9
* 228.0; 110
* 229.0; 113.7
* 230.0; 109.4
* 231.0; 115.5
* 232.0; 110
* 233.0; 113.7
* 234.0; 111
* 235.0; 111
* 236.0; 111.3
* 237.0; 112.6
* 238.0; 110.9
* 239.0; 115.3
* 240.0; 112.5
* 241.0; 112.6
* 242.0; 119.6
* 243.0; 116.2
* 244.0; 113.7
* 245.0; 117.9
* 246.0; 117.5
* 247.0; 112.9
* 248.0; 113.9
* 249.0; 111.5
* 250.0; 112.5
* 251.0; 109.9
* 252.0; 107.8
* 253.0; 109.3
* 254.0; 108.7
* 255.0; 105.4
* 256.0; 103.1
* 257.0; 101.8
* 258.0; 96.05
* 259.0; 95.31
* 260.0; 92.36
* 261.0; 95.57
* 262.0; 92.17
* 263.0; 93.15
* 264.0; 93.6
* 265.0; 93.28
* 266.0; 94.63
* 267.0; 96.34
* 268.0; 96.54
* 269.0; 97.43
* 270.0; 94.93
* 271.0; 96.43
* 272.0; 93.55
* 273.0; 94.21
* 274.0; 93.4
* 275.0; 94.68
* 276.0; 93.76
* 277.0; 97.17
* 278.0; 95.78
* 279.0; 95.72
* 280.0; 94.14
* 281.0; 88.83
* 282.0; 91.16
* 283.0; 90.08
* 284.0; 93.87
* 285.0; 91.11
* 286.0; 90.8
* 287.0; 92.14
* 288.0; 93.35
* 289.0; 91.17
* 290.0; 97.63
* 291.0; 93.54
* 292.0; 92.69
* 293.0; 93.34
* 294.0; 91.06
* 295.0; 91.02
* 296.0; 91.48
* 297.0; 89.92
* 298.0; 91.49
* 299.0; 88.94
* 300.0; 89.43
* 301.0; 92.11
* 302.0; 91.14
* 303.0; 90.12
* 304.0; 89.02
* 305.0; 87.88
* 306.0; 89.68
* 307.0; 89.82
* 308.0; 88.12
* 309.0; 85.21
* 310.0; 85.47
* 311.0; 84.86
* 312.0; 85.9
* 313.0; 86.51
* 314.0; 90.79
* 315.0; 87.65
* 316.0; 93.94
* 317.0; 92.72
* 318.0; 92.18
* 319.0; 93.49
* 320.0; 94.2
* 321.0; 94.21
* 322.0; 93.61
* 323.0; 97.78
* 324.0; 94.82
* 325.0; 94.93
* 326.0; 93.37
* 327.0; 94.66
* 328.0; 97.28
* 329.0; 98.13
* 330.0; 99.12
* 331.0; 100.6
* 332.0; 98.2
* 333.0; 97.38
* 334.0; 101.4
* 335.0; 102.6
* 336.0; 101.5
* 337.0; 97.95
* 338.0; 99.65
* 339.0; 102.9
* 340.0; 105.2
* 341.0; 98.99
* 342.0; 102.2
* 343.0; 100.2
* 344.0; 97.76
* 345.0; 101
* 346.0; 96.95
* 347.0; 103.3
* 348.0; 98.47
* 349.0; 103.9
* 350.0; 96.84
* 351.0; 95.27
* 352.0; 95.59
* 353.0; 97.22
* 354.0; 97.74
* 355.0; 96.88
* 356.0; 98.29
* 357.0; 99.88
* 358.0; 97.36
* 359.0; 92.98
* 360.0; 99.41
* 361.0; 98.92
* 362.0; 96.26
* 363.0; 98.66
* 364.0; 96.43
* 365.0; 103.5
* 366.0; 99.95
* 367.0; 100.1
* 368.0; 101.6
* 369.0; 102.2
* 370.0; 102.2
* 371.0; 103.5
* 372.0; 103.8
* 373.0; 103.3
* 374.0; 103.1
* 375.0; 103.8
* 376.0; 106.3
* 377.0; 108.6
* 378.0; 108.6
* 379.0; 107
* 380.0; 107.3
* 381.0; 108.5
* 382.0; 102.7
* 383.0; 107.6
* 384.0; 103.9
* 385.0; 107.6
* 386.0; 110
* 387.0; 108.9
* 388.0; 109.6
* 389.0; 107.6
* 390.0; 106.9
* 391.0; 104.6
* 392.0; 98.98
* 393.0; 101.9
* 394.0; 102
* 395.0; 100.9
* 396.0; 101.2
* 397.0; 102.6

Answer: -2.5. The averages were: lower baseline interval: 84.7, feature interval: 101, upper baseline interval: 96.1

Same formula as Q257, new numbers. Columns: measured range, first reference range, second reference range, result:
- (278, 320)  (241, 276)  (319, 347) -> 4.0 Hz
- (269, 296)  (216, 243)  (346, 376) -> 3.2 Hz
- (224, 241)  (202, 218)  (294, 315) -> -1.8 Hz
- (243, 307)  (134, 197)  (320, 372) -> 1.6 Hz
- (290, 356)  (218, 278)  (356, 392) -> 6.0 Hz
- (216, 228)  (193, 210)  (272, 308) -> -2.2 Hz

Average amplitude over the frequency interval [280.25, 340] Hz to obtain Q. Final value 93.1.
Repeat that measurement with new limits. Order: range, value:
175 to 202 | 69.6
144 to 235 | 99.4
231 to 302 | 100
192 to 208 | 86.5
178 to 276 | 96.2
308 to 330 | 92.1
